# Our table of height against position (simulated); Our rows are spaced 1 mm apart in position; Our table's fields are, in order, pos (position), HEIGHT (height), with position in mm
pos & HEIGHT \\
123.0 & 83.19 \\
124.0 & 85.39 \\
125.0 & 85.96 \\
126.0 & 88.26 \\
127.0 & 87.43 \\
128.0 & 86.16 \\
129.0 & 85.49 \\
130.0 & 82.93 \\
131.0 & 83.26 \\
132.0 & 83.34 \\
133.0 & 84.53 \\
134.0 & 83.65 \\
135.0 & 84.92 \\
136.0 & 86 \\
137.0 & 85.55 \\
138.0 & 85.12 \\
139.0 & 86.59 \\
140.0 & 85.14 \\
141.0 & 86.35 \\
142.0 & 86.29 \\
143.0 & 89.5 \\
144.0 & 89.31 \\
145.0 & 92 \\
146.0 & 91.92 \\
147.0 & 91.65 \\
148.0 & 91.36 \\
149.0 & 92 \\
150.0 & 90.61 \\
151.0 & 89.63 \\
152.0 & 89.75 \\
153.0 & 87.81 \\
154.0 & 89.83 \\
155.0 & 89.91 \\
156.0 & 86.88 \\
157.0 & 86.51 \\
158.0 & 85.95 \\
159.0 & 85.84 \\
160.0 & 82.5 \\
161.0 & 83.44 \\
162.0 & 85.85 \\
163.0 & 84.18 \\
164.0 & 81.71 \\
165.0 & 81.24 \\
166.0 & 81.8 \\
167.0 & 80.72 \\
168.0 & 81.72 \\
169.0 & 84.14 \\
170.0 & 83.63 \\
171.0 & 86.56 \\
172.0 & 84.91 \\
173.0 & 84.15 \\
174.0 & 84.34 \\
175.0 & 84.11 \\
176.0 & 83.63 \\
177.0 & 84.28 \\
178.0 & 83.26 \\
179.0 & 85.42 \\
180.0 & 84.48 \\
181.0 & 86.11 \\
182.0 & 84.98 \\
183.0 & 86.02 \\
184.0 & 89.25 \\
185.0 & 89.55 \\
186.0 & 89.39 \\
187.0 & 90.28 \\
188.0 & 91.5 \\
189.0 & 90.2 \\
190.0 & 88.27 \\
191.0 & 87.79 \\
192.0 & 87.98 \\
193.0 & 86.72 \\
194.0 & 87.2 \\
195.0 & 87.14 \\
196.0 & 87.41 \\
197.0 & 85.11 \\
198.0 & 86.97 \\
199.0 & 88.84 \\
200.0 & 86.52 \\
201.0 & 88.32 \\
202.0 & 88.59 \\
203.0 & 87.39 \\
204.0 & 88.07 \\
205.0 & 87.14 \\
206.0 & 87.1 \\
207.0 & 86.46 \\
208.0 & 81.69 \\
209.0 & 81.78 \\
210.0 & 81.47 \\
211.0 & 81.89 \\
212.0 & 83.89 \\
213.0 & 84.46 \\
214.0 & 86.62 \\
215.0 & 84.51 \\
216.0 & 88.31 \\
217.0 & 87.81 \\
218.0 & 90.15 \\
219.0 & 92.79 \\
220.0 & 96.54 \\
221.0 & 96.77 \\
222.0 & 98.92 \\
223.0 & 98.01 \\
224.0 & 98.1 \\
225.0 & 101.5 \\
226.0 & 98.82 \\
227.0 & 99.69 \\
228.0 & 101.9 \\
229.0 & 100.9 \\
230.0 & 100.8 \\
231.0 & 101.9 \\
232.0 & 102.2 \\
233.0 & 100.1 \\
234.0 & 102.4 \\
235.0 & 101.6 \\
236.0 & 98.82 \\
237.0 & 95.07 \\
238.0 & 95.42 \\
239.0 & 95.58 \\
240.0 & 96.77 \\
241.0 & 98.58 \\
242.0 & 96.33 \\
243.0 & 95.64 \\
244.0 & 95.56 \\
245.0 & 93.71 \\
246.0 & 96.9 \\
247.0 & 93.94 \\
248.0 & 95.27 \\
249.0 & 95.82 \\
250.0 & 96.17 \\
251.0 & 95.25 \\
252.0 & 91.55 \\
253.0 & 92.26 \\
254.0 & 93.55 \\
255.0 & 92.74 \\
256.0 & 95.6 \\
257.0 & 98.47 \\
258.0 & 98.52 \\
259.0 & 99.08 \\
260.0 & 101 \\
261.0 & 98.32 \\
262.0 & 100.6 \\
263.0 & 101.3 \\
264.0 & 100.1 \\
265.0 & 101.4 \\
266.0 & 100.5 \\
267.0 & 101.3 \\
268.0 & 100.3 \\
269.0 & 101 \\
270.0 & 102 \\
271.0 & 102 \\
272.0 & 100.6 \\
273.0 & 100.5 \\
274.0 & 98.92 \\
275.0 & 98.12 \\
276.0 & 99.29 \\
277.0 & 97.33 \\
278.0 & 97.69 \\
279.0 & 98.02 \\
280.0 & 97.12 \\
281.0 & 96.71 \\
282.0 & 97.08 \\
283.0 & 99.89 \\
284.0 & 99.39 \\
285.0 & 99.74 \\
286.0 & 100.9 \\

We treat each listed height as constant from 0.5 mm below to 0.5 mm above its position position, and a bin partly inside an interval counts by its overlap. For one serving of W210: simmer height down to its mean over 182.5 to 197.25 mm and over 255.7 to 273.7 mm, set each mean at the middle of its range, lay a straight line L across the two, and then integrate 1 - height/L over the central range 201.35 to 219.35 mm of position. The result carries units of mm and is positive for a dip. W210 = 1.08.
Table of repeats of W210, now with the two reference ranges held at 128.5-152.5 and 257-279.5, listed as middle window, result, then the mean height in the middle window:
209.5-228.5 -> 0.6 mm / 92.2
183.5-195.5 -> 0.4 mm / 88.8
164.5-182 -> 1.3 mm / 83.8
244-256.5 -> 0.5 mm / 94.4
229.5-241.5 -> -0.3 mm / 99.1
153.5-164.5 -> 0.4 mm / 85.7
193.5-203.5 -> 0.6 mm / 87.3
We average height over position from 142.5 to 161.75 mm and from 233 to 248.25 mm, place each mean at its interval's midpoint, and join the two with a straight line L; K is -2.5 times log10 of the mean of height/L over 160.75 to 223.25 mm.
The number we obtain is 0.07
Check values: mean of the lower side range 88.7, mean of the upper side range 96.9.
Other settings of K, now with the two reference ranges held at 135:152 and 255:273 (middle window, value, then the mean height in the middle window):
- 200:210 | 0.10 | 86.1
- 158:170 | 0.09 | 83.2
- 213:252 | 0.01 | 96.2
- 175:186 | 0.08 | 85.8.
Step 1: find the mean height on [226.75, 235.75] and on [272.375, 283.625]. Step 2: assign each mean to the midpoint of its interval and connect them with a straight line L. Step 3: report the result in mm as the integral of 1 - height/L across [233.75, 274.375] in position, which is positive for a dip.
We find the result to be 0.81 mm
